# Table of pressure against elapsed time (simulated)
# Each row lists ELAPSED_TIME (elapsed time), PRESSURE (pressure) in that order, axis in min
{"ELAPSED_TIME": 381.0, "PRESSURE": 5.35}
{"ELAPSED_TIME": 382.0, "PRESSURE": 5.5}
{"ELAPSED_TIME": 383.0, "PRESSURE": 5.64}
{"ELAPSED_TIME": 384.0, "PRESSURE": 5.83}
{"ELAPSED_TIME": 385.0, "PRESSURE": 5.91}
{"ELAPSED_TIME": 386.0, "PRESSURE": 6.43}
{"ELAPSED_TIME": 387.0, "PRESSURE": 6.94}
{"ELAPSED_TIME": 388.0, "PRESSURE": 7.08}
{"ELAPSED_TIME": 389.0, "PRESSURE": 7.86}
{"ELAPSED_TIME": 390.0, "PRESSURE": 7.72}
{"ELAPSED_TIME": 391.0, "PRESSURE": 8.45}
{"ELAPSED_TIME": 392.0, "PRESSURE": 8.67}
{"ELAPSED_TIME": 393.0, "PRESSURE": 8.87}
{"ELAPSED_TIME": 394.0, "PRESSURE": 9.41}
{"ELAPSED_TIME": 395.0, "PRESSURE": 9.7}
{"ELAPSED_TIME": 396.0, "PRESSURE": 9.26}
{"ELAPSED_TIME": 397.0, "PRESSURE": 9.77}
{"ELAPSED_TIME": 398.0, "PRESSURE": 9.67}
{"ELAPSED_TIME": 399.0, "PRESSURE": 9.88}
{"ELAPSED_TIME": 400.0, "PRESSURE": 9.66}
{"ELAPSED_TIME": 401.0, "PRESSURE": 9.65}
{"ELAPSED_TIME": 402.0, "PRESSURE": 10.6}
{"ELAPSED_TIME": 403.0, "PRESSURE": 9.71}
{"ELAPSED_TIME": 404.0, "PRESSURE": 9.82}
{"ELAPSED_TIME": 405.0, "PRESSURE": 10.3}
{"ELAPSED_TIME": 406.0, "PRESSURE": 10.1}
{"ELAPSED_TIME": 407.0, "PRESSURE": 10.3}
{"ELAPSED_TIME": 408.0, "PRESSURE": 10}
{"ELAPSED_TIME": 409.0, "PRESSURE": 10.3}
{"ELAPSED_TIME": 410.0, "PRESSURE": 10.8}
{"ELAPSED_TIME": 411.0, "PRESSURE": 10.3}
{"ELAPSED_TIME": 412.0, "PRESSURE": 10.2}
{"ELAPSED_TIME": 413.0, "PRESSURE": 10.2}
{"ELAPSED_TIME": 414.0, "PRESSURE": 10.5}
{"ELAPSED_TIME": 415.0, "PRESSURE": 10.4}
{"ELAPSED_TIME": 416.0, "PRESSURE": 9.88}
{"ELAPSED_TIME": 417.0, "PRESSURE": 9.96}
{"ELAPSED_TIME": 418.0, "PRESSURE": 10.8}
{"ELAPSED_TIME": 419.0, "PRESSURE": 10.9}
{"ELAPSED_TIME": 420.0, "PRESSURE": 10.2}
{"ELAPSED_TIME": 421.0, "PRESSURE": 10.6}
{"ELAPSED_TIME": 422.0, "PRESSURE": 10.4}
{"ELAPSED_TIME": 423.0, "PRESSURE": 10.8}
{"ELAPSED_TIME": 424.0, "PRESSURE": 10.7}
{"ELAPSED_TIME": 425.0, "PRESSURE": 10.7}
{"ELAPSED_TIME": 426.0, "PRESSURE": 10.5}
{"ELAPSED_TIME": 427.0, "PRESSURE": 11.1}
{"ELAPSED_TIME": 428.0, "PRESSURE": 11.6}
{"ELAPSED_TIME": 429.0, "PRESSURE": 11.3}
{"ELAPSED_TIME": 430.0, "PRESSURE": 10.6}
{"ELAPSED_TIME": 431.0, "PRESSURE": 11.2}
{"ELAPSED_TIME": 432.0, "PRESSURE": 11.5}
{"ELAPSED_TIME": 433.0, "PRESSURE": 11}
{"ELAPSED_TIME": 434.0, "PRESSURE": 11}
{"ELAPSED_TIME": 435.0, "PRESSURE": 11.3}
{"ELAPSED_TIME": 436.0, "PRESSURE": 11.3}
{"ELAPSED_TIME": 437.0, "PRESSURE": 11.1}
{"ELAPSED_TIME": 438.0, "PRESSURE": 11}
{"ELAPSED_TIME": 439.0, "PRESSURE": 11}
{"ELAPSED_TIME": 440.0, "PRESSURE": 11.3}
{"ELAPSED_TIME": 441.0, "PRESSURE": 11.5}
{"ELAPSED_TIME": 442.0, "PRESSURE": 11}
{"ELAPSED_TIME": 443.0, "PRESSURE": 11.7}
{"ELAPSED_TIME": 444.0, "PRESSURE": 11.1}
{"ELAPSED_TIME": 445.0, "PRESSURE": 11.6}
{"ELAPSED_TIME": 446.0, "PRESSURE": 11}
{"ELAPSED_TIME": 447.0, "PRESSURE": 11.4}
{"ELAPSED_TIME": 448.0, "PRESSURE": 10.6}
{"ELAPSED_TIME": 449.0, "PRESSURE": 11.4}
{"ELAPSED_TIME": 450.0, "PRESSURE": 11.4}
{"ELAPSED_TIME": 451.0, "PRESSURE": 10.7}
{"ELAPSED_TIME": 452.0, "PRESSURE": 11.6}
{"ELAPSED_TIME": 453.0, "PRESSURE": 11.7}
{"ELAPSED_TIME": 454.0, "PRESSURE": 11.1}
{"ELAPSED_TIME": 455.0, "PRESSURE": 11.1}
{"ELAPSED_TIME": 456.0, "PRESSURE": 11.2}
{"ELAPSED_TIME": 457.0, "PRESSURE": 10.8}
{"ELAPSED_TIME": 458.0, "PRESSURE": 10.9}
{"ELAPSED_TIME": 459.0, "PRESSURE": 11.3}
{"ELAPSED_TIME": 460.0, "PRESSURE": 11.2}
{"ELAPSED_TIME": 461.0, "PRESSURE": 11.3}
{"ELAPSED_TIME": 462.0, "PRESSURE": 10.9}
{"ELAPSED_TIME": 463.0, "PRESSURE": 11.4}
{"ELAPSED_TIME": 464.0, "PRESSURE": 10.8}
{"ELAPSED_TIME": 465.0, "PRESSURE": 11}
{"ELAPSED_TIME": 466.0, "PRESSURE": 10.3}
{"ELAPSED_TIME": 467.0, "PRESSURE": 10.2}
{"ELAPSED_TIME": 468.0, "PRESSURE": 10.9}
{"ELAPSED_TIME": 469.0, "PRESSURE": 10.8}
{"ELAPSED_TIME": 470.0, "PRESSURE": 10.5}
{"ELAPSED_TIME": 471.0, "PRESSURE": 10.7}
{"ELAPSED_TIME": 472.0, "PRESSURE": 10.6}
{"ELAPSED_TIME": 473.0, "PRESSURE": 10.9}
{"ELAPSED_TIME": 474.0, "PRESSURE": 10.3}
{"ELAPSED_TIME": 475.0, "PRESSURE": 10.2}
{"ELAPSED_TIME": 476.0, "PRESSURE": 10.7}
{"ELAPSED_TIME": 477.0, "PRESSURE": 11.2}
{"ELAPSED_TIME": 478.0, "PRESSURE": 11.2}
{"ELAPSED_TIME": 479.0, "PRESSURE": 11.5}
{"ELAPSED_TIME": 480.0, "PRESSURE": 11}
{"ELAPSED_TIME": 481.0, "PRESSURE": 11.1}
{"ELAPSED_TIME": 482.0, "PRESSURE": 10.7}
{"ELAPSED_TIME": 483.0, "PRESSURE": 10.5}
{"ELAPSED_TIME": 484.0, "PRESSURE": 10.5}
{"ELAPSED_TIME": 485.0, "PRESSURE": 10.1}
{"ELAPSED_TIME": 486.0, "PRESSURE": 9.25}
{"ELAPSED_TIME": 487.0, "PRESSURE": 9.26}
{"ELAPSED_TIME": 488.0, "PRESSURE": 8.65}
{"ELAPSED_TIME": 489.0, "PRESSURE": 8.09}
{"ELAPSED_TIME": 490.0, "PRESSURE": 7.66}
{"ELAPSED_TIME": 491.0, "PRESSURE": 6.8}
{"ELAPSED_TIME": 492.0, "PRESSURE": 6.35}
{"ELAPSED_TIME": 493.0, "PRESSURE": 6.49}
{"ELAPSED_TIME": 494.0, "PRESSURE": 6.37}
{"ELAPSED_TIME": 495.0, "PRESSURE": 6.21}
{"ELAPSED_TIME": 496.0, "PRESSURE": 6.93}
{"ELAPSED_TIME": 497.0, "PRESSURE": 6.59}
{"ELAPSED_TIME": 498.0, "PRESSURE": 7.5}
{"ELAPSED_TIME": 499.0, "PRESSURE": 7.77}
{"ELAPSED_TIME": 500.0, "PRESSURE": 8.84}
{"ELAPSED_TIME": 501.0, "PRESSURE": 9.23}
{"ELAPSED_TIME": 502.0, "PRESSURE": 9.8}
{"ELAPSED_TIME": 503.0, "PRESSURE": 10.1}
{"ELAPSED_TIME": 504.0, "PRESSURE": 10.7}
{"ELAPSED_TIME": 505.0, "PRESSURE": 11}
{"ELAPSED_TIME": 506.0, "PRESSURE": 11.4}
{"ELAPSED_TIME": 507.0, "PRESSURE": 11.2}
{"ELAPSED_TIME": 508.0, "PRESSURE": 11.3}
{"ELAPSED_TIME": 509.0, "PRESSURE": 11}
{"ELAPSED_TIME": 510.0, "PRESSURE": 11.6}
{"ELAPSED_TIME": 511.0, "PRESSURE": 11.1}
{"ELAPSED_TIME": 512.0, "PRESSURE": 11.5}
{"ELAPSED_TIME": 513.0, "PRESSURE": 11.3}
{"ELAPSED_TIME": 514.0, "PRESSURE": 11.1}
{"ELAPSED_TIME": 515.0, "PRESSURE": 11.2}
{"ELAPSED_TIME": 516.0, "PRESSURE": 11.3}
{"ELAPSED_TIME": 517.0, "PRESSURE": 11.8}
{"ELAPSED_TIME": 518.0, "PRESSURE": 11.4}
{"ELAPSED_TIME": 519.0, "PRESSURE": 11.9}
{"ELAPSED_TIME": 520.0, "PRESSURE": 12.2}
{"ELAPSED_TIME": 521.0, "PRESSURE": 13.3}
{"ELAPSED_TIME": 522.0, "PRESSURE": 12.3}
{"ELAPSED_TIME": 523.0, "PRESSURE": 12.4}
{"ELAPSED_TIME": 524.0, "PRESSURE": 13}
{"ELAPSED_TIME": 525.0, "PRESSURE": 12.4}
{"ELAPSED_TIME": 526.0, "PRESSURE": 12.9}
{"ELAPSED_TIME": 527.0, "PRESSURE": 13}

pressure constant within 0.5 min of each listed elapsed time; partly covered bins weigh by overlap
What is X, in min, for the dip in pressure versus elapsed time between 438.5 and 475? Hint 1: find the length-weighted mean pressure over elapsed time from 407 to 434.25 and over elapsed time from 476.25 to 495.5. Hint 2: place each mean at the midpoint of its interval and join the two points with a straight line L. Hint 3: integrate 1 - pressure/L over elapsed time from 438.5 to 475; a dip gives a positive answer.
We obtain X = -4.6 min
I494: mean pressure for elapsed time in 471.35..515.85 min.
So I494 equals 9.72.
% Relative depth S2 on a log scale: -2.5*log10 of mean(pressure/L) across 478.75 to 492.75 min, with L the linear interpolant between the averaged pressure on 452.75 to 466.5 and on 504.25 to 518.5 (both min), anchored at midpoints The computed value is 0.20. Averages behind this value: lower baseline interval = 11.1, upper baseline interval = 11.3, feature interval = 9.3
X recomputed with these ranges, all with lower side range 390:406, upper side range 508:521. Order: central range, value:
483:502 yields 5.28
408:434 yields -1.93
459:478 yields -0.13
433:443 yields -0.96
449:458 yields -0.62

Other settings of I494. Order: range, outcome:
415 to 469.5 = 11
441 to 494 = 10.4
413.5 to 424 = 10.5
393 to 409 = 9.84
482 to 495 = 8.34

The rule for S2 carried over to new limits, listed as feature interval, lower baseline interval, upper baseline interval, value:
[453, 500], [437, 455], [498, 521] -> 0.129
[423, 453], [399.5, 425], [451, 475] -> -0.054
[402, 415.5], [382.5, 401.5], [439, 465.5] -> -0.134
